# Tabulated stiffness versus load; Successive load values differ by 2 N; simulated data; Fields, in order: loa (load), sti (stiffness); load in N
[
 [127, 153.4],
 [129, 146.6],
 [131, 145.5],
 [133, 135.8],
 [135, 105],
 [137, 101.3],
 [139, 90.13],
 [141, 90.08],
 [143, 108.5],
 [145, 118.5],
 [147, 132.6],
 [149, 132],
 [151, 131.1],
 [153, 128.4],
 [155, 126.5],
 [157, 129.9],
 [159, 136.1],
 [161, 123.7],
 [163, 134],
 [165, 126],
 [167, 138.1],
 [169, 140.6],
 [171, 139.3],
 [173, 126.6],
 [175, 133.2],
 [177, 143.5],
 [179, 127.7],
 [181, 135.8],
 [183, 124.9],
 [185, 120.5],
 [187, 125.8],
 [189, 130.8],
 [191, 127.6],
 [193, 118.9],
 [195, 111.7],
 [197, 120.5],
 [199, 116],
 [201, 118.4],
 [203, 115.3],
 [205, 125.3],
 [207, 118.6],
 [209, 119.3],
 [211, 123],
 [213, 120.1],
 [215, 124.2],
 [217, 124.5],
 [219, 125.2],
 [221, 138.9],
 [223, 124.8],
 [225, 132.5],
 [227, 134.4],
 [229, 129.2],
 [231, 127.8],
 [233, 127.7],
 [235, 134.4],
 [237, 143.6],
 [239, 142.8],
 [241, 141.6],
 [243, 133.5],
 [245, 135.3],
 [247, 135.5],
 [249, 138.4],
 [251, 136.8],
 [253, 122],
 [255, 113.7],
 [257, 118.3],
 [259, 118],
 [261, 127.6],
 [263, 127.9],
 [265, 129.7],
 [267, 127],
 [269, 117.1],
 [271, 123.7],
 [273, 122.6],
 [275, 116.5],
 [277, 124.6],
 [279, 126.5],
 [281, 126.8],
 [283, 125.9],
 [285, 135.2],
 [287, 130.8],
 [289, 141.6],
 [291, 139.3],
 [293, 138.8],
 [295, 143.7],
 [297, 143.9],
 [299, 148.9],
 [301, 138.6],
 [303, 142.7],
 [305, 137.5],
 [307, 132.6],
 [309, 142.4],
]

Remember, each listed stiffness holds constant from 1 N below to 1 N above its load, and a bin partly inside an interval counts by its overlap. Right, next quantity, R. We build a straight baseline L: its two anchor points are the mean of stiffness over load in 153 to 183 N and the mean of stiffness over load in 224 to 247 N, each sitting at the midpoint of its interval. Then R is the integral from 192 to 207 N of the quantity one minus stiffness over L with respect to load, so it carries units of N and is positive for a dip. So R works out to 1.7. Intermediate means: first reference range 133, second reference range 135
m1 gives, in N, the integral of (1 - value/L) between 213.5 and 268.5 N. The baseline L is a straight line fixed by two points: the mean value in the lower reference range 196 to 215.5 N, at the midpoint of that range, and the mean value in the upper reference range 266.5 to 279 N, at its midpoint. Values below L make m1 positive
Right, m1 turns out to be -4.1 N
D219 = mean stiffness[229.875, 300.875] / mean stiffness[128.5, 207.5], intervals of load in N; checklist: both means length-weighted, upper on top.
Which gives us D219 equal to 1.05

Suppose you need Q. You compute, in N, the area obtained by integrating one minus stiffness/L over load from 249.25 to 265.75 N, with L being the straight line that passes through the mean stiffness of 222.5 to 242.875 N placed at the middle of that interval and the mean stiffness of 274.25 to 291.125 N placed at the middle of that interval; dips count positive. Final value 0.87 N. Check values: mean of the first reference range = 134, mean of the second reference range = 129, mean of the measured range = 125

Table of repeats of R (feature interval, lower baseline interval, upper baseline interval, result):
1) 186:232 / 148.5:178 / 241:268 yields 2.3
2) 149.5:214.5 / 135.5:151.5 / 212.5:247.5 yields -3.3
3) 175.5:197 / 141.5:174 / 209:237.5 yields 0.4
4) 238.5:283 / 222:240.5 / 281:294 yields 2.2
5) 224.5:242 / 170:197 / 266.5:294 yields -0.9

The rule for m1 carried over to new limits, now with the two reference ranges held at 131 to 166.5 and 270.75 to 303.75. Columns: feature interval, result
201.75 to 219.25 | 0.7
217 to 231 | -0.2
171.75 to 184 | -0.8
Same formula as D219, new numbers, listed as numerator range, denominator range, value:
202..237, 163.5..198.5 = 0.98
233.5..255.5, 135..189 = 1.07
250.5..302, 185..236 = 1.04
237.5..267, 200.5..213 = 1.08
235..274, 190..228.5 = 1.05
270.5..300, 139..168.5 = 1.07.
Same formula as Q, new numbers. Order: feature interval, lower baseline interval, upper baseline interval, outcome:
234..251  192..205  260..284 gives -2.3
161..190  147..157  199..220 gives -1.2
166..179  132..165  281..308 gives -1.4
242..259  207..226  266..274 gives -0.7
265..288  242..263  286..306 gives 1.6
